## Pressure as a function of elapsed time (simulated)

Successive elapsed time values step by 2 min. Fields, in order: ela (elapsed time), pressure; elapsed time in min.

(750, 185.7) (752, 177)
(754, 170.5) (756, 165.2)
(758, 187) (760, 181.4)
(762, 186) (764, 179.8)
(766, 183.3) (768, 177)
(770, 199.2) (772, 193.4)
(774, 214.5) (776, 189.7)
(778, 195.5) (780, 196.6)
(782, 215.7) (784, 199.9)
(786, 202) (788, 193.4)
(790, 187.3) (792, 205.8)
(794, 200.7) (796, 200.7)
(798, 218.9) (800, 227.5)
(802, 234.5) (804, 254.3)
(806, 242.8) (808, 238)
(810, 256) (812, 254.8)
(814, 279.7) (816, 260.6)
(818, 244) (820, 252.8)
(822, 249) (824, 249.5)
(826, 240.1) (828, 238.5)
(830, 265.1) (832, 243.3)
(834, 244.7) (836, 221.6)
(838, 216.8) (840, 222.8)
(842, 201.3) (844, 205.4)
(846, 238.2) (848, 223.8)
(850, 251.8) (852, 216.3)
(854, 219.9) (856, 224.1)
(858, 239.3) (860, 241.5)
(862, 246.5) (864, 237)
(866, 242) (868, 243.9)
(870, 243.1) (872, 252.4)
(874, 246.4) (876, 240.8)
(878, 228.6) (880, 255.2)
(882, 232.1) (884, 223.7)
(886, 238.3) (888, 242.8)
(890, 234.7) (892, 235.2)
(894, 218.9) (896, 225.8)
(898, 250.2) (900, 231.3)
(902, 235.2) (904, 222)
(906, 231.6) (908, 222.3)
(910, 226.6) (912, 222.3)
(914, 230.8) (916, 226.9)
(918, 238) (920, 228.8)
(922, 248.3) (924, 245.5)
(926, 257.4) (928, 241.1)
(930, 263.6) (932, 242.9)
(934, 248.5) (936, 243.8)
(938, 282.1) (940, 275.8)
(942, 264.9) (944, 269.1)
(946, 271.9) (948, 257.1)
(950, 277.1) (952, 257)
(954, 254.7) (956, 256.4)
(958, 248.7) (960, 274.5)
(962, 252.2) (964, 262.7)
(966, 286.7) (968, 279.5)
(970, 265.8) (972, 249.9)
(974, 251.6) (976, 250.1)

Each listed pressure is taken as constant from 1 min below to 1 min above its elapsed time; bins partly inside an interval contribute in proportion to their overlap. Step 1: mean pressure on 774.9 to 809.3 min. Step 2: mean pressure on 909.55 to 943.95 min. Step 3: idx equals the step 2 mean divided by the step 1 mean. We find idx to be 1.16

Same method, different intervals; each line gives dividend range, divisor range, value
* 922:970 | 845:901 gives 1.10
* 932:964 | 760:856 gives 1.18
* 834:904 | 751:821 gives 1.11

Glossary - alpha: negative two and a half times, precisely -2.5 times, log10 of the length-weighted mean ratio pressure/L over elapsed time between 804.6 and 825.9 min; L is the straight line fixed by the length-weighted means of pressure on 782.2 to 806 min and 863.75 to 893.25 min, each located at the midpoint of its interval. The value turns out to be -0.151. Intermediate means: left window 213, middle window 252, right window 240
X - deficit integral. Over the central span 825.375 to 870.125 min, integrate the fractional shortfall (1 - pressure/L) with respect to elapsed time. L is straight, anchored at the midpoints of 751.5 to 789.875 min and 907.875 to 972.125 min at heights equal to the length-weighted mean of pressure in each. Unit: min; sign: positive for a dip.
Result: -2.9 min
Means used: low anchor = 190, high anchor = 254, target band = 233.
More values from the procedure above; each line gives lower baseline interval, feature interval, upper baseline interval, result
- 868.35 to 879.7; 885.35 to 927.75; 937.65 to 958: 3.16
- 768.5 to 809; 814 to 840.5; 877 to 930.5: -3.10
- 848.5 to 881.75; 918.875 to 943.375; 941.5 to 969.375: 0.42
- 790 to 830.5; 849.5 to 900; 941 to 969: 2.76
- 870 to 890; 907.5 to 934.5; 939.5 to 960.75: 1.61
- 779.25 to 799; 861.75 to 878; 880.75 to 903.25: -1.16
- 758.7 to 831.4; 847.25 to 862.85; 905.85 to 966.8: 0.04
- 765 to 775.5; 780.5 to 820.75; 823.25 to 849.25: -3.14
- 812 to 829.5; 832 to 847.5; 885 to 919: 1.53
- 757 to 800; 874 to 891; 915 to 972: -0.19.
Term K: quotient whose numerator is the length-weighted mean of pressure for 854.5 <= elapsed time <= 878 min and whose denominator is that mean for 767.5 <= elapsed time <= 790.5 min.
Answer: 1.22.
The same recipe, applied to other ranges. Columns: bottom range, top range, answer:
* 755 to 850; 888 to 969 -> 1.13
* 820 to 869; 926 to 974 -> 1.12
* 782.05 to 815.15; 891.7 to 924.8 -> 1.03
